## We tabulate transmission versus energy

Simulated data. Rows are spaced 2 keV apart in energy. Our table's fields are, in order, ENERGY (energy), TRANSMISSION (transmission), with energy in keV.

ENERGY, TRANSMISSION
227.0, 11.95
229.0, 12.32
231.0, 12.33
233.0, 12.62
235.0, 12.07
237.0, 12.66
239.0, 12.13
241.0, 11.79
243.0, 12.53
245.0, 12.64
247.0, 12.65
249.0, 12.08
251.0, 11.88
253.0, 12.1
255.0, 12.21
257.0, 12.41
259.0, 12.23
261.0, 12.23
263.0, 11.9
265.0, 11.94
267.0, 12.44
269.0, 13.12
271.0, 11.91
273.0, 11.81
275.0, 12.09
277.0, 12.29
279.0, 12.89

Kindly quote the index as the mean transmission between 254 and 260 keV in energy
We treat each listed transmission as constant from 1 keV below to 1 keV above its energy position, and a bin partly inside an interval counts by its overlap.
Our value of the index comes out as 12.3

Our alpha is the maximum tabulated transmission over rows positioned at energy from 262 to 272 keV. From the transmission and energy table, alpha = 13.12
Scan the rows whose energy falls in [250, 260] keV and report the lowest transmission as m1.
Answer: 11.88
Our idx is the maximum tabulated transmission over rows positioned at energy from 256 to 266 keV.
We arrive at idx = 12.41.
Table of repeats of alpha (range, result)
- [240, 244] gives 12.53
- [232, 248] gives 12.66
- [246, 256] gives 12.65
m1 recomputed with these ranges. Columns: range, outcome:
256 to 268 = 11.9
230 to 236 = 12.07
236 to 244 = 11.79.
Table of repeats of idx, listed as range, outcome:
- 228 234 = 12.62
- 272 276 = 12.09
